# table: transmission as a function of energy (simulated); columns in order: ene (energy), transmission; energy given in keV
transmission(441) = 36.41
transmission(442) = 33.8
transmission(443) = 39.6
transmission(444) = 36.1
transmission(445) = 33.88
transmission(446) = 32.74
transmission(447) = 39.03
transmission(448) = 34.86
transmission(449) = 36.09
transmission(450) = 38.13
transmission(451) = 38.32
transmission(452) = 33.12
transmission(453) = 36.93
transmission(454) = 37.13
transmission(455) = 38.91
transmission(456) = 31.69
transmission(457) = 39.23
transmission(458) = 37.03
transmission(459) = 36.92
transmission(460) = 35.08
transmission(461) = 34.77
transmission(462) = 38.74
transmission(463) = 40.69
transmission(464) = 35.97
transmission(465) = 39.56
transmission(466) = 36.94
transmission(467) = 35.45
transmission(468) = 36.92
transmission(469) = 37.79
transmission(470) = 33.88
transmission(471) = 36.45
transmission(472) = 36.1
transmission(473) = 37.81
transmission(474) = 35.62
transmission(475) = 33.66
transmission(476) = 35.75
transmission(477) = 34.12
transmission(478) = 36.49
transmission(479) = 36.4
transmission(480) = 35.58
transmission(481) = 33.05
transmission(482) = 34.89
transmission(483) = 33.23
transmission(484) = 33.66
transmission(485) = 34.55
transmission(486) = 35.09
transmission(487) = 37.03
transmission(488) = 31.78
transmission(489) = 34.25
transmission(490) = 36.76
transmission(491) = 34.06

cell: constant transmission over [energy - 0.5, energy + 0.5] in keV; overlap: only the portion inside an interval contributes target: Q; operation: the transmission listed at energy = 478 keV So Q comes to 36.49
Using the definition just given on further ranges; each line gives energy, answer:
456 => 31.69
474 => 35.62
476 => 35.75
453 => 36.93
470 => 33.88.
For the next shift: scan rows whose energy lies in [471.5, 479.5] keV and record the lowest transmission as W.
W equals 33.66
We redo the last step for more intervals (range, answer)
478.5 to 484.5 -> 33.05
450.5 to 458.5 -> 31.69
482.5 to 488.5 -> 31.78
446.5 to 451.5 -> 34.86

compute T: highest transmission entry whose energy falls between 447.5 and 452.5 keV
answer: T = 38.32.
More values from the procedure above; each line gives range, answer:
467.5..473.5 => 37.81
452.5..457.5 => 39.23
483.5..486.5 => 35.09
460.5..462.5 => 38.74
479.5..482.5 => 35.58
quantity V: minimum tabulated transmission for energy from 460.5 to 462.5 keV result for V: 34.77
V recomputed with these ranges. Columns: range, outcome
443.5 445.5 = 33.88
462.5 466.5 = 35.97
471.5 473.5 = 36.1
